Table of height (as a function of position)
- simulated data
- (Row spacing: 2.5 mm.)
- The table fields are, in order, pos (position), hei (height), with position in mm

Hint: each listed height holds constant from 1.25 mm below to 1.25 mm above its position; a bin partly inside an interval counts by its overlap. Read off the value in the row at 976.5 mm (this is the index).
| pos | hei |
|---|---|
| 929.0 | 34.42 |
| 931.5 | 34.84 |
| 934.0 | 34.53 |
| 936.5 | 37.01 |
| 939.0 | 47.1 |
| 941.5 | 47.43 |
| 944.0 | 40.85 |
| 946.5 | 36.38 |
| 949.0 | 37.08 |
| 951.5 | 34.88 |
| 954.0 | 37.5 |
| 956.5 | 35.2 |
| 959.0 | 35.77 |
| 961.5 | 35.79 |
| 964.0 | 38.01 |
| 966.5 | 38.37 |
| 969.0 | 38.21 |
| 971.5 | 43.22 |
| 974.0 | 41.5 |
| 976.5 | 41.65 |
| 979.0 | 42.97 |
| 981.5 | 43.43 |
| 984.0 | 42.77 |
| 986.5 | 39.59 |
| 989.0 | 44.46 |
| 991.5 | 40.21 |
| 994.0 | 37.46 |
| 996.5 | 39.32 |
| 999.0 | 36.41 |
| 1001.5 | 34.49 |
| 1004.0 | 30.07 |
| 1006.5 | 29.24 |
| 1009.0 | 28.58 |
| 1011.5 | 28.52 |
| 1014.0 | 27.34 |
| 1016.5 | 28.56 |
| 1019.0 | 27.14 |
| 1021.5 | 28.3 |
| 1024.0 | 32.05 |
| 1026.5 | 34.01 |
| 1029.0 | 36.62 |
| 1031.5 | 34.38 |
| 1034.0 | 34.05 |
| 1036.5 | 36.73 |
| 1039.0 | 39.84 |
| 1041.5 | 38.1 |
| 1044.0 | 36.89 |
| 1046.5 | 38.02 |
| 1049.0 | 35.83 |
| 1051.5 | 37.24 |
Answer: 41.65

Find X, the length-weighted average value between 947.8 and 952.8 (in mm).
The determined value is 36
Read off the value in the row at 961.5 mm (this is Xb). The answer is 35.79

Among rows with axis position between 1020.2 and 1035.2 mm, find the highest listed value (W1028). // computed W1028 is 36.62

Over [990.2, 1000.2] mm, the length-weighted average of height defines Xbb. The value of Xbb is 38.4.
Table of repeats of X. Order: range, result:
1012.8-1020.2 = 27.7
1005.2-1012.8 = 28.8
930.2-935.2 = 34.7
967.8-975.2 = 41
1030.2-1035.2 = 34.2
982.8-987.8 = 41.2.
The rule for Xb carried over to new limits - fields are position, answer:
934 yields 34.53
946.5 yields 36.38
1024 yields 32.05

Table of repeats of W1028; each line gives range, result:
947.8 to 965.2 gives 38.01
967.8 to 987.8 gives 43.43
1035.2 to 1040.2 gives 39.84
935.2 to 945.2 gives 47.43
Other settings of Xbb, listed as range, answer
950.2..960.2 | 35.8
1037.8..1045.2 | 38.3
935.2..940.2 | 41.9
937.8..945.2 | 45.1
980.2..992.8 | 42.1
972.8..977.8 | 41.6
